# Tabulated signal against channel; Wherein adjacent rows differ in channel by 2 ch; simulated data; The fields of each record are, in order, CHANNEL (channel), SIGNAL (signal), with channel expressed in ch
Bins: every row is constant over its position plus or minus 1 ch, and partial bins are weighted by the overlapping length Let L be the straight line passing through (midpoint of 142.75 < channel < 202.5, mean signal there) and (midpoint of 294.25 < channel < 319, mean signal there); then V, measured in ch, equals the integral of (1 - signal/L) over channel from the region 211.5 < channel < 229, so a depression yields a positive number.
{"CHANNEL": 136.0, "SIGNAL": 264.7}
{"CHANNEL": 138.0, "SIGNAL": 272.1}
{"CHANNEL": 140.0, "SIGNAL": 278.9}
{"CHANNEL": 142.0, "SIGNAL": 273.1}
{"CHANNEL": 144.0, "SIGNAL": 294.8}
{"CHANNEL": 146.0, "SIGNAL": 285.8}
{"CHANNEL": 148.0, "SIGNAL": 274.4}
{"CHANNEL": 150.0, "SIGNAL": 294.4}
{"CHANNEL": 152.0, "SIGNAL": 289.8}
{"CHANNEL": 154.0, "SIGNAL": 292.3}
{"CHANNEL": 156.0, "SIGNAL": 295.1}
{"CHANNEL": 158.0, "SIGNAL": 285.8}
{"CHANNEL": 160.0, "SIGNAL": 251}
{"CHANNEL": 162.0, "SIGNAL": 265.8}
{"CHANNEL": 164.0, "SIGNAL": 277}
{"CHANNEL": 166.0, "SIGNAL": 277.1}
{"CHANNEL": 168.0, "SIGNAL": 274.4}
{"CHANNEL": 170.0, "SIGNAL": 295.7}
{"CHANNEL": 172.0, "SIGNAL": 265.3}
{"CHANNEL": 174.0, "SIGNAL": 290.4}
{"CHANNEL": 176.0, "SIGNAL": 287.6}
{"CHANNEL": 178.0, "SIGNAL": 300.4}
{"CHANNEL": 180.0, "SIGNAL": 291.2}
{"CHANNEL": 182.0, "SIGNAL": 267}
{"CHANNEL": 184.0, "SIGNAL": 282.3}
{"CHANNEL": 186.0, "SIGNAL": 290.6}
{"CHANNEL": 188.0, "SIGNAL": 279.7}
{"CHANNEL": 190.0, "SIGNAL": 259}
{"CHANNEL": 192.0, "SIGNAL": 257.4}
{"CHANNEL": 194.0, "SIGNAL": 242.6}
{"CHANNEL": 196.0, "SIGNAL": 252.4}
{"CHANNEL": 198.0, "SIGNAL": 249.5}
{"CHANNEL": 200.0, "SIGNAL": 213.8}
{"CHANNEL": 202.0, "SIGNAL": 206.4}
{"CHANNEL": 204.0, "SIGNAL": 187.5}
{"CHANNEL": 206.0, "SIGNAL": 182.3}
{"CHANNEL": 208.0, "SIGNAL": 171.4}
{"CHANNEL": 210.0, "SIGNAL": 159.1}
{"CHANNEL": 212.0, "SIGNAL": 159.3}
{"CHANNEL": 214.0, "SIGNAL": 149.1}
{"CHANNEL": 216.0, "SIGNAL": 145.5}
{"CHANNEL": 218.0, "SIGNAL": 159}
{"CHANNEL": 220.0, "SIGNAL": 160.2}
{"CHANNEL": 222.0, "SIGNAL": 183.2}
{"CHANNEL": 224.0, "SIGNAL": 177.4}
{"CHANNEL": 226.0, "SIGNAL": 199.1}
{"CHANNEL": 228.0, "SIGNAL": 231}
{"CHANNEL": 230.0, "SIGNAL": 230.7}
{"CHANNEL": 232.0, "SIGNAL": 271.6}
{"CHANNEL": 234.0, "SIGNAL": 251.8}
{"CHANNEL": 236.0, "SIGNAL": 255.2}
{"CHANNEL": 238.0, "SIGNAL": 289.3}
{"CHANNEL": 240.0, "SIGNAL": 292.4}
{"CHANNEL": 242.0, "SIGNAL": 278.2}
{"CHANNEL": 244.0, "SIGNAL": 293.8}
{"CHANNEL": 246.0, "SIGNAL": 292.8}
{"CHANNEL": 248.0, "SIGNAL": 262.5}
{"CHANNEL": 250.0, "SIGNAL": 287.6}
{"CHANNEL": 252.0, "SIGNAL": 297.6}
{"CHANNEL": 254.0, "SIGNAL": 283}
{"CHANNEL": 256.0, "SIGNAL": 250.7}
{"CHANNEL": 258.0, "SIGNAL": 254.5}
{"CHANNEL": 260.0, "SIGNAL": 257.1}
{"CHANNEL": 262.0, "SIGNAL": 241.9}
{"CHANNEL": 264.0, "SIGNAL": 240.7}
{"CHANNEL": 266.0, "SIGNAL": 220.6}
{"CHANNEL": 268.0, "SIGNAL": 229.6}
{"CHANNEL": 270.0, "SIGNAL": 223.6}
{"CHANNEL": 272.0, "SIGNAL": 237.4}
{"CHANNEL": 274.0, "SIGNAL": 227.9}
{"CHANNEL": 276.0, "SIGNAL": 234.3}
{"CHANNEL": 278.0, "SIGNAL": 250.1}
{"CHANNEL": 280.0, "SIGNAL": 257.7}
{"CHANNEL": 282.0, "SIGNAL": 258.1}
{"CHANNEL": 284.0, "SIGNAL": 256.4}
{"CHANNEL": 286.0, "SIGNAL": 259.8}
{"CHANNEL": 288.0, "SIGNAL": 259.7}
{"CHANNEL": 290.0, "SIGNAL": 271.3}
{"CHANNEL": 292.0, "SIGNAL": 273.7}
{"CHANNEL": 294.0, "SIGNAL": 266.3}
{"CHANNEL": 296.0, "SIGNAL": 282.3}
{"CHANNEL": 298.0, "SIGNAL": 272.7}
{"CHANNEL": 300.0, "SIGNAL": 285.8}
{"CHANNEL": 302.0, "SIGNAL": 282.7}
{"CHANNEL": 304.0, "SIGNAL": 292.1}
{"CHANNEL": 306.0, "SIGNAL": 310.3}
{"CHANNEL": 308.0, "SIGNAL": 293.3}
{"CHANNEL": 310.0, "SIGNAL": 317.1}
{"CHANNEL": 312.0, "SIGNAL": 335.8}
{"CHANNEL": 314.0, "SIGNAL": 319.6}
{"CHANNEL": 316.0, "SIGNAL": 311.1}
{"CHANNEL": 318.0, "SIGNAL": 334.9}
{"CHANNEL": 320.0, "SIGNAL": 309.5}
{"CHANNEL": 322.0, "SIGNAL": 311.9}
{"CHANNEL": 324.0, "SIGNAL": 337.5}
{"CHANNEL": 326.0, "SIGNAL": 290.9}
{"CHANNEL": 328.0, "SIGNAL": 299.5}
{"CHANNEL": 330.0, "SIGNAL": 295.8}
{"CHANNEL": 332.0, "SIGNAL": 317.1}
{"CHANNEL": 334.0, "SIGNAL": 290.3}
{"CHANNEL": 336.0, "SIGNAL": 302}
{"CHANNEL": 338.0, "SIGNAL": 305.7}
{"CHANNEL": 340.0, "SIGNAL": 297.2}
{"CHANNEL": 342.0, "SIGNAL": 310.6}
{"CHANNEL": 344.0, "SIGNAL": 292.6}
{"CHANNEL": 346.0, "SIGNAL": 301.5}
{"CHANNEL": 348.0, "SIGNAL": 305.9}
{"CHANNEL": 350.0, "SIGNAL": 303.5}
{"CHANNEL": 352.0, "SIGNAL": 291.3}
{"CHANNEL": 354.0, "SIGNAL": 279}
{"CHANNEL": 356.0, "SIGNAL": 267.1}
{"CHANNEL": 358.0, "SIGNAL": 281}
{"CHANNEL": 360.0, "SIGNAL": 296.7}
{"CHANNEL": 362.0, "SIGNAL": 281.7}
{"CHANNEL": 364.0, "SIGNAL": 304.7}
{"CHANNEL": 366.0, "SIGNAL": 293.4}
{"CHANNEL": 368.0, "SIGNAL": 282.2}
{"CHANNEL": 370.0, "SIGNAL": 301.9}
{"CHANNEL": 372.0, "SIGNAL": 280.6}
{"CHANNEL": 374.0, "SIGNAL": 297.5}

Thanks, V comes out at 6.8 ch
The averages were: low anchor 274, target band 174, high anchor 302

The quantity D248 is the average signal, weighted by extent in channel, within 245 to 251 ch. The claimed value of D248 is 281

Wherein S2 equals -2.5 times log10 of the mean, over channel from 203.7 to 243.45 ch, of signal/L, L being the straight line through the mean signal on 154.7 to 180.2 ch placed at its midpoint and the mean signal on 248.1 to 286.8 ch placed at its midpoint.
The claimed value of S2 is 0.26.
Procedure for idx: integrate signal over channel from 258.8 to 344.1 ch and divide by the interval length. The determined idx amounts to 280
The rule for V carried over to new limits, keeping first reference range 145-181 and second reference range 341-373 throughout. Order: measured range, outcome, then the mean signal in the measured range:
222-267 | 4.90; 256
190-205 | 2.78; 232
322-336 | -0.71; 305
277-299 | 1.87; 264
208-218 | 4.55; 156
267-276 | 1.81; 230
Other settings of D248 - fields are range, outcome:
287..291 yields 266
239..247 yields 289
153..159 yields 291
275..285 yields 251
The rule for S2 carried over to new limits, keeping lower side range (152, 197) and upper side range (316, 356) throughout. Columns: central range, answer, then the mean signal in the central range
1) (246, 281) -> 0.16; 252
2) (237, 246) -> 0.00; 289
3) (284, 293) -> 0.12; 265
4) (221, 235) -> 0.28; 221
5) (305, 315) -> -0.06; 315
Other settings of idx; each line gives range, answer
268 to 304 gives 259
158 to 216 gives 245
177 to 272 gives 237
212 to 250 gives 229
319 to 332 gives 308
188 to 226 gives 198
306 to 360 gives 304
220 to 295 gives 251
